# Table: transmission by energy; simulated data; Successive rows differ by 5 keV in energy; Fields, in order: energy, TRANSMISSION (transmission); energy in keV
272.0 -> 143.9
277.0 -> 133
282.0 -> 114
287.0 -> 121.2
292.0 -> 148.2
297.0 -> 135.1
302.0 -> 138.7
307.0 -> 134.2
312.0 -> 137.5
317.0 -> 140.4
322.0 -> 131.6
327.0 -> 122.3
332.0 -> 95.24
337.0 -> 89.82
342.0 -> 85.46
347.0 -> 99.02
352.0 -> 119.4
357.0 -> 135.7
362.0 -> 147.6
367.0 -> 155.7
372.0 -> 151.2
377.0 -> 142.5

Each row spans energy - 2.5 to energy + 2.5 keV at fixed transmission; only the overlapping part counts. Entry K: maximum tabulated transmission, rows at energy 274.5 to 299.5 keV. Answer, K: 148.2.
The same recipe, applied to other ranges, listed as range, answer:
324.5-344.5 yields 122.3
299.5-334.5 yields 140.4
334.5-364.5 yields 147.6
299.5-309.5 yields 138.7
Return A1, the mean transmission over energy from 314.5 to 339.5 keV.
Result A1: 116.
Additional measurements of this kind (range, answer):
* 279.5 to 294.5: 128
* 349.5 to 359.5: 128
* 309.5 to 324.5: 136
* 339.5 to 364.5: 117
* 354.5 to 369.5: 146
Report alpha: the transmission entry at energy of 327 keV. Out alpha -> 122.3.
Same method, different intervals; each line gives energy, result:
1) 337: 89.82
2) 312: 137.5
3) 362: 147.6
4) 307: 134.2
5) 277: 133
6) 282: 114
